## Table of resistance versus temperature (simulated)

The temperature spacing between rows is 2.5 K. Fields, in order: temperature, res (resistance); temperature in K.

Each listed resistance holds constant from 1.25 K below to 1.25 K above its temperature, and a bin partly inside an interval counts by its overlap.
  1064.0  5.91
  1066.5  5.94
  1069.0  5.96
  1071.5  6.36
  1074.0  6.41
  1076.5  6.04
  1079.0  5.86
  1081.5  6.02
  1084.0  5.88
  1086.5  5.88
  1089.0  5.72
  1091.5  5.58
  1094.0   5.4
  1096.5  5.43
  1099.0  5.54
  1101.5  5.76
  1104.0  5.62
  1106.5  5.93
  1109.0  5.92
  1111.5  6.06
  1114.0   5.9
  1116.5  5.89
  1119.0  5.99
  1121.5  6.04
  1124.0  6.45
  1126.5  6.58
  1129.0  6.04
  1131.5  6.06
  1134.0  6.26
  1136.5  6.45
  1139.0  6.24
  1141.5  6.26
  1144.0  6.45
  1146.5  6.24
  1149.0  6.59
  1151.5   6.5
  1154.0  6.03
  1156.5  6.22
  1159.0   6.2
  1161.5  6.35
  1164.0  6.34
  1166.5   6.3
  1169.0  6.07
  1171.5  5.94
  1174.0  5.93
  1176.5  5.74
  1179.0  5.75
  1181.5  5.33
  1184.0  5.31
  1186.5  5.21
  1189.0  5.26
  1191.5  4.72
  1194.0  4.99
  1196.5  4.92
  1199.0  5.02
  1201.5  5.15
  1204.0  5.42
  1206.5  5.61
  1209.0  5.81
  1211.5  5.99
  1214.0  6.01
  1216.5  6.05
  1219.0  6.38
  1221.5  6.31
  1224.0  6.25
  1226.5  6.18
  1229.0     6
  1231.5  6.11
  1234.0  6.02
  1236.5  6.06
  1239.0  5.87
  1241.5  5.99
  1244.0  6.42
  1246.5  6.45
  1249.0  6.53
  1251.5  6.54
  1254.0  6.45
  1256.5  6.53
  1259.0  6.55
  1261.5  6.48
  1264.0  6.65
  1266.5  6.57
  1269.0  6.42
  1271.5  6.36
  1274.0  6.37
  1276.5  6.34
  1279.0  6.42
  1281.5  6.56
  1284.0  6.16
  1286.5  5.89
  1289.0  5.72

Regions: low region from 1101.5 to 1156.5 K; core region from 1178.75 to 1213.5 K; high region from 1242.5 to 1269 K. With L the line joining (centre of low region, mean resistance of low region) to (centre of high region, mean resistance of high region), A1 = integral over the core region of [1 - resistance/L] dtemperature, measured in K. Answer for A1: 5.6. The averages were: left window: 6.16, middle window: 5.32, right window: 6.51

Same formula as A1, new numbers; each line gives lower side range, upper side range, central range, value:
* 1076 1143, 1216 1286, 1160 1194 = 2.44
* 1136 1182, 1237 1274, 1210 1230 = 0.55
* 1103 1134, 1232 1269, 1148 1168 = -0.54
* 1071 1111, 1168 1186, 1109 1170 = -4.97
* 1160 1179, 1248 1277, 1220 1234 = 0.37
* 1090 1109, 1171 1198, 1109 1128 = -1.87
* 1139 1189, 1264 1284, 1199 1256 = 1.88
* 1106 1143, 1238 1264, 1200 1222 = 1.69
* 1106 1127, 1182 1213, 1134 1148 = -1.18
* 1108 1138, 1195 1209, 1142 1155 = -1.12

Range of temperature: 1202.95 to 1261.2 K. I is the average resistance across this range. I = 6.16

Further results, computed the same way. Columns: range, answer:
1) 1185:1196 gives 5.04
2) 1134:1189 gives 6.05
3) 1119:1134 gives 6.22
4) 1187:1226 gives 5.6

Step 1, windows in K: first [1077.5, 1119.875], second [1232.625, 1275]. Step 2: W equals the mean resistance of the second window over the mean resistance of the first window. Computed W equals 1.10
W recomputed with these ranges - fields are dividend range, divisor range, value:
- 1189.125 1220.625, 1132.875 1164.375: 0.87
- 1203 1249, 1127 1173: 0.97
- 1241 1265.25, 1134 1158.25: 1.02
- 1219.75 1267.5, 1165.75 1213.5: 1.15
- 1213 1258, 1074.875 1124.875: 1.07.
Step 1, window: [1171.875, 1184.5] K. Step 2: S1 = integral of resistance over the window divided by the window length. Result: 5.65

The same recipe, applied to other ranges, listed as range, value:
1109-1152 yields 6.22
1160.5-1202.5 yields 5.55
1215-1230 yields 6.2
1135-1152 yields 6.38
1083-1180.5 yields 6.04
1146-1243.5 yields 5.85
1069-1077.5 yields 6.23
